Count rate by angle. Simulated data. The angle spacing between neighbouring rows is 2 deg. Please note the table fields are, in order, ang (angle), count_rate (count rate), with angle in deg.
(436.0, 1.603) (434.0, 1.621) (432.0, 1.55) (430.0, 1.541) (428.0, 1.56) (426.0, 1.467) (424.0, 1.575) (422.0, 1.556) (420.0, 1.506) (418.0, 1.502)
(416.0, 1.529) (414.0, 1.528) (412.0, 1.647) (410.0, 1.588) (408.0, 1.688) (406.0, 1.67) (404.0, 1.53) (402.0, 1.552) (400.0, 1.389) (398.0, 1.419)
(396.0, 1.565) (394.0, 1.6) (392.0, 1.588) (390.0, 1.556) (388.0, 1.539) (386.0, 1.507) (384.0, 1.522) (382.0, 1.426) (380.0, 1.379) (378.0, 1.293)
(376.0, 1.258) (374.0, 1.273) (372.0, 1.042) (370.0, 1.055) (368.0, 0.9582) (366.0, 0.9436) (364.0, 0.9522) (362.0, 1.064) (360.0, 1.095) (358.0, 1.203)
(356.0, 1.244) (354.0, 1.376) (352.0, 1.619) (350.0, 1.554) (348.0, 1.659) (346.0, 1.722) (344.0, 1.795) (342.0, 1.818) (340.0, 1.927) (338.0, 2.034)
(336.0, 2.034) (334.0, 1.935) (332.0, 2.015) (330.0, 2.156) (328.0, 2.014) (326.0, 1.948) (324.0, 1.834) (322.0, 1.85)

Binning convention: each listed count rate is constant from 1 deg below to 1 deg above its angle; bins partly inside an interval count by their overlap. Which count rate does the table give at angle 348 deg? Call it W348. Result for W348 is 1.659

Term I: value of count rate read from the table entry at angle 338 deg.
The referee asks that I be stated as 2.034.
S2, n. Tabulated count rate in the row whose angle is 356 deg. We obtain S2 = 1.244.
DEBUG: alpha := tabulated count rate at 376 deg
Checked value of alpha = 1.258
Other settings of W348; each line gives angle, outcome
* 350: 1.554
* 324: 1.834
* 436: 1.603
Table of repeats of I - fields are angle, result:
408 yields 1.688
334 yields 1.935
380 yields 1.379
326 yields 1.948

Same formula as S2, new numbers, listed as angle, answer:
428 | 1.56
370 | 1.055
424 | 1.575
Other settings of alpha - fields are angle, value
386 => 1.507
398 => 1.419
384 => 1.522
